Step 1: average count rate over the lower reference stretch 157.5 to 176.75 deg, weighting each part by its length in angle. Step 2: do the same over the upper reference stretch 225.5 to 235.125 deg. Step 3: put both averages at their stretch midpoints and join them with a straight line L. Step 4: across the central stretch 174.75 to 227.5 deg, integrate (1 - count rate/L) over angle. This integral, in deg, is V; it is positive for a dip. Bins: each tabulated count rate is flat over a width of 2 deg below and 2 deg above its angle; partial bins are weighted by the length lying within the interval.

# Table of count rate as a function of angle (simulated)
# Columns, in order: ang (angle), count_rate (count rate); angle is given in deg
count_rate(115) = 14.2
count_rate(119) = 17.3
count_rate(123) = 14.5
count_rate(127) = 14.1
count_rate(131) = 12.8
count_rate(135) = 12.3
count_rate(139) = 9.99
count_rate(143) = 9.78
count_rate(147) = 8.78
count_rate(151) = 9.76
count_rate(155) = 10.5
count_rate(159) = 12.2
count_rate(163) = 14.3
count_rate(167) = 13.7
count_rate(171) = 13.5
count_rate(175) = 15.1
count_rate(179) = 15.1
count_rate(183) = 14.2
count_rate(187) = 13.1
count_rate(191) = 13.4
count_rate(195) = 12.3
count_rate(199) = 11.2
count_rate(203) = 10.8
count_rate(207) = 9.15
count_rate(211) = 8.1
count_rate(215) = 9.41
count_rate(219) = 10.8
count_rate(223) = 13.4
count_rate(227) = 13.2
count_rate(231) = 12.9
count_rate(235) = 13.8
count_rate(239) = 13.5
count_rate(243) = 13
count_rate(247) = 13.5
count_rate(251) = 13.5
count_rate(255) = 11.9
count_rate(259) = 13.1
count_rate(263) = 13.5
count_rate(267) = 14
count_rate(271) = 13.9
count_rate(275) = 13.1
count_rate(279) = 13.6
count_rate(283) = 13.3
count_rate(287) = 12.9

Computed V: 5.98 deg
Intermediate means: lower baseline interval 13.8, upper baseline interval 13.2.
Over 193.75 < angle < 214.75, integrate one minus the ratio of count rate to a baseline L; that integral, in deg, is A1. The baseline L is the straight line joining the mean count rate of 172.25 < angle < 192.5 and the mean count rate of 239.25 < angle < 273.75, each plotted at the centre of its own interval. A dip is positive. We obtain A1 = 5.7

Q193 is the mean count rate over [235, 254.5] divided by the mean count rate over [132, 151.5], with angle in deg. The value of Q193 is 1.29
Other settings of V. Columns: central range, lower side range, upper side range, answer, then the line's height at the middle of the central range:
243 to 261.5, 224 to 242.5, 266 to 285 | 0.57 deg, 13.4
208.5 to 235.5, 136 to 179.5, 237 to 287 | 2.77 deg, 12.8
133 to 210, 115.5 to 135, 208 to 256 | 8.06 deg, 13.4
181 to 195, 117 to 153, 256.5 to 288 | -0.83 deg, 12.6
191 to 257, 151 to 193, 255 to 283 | 7.01 deg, 13.4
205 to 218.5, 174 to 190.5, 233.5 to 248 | 4.62 deg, 13.8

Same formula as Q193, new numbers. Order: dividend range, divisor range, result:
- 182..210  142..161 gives 1.15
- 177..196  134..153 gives 1.37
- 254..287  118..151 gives 1.10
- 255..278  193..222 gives 1.29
